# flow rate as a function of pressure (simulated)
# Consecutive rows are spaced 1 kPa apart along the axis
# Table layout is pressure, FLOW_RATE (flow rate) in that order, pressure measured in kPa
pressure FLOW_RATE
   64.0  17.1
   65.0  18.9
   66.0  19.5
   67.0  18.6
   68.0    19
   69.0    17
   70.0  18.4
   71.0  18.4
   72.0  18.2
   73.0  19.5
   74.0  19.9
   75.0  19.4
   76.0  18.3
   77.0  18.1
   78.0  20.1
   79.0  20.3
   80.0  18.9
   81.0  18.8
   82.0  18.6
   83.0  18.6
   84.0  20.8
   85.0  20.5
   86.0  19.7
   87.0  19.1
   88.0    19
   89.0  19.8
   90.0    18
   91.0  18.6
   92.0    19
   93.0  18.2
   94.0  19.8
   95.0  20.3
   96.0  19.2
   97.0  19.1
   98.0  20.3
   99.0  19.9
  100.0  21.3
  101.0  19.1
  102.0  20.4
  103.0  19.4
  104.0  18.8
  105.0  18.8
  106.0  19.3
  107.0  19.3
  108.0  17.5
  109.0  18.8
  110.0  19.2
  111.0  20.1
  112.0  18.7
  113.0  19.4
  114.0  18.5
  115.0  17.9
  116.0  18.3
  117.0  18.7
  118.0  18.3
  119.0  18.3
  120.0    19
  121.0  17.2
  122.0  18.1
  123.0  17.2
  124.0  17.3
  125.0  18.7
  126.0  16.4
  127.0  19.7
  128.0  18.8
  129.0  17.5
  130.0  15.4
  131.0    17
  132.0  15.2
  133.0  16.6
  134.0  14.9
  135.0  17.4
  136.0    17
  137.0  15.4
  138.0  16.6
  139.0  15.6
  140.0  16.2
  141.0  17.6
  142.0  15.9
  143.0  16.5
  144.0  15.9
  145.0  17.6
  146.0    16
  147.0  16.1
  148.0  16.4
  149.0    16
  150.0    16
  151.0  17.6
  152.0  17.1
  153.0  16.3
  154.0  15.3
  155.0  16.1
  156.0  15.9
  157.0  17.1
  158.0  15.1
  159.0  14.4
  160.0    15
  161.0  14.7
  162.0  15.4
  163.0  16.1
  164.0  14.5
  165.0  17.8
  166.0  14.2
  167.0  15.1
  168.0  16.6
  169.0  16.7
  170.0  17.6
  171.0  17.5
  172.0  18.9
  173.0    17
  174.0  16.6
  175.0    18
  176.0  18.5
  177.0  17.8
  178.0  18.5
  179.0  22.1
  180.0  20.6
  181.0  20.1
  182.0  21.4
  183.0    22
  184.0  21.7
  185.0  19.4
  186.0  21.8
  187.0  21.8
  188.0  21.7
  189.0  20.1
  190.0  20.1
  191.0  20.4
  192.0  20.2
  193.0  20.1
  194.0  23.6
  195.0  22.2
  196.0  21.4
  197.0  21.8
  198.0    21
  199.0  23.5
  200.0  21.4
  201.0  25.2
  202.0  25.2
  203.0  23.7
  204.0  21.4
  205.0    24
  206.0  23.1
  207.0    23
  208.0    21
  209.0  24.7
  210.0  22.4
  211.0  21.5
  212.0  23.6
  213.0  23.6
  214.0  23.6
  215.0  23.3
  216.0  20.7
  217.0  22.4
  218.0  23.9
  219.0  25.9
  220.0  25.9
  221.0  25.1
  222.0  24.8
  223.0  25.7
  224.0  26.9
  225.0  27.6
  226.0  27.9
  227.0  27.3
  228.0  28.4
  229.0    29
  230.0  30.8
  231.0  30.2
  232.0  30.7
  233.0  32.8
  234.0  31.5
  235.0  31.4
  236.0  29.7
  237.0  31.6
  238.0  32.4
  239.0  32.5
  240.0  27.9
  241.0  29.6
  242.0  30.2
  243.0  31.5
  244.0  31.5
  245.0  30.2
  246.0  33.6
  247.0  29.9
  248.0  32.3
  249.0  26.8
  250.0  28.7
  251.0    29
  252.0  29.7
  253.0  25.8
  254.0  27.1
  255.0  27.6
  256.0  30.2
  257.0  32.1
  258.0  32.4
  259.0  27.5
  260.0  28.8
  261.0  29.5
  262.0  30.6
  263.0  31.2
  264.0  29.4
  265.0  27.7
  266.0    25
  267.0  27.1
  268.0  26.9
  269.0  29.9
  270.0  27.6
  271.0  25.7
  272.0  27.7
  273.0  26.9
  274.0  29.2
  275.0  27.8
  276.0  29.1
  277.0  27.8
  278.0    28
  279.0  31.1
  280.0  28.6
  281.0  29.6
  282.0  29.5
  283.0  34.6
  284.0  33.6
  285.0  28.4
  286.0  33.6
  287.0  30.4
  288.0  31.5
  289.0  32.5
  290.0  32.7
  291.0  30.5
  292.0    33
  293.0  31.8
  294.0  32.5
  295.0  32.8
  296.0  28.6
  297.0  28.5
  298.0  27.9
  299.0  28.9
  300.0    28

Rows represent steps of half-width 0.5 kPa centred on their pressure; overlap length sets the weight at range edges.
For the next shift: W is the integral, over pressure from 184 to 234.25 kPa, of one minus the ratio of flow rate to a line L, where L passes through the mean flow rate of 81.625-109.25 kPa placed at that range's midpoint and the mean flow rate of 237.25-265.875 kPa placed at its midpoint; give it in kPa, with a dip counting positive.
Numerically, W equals 5.5 kPa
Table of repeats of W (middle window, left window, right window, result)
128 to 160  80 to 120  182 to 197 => 6.2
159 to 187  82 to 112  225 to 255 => 7.9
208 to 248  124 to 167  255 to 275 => -4.5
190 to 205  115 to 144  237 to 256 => 1.4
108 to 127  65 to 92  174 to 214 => 1.5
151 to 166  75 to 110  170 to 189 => 2.9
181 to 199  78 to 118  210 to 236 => 2.5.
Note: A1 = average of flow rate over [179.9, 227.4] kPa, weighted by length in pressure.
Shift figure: 22.9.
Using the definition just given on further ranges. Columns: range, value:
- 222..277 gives 29.2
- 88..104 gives 19.5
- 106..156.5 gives 17.3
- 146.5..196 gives 18.1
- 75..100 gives 19.3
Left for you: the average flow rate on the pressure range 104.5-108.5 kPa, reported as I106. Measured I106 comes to 18.7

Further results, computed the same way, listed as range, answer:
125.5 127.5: 18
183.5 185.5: 20.5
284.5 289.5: 31.3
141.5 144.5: 16.1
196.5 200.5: 21.9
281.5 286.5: 31.9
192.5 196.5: 21.8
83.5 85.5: 20.6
